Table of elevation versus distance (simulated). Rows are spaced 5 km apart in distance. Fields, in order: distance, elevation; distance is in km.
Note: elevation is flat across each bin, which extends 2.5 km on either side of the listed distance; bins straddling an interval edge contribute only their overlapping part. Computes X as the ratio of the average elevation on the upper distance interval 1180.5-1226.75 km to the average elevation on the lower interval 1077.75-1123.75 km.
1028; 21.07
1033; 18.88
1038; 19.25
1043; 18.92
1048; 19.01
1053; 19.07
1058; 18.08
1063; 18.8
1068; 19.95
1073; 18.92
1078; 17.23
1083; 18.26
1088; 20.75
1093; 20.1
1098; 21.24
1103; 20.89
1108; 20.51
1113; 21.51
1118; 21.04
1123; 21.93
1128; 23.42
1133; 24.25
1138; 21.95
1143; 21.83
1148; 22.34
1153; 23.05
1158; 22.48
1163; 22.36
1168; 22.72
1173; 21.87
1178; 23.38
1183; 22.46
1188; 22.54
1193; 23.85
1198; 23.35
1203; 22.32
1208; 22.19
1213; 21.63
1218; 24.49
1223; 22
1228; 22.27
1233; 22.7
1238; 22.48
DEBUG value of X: 1.11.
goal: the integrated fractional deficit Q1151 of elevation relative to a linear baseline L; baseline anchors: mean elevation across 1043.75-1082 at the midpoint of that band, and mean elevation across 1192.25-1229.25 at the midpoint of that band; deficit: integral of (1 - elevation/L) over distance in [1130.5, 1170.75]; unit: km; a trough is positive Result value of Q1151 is -2.9 km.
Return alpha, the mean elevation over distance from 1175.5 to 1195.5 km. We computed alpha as 23.1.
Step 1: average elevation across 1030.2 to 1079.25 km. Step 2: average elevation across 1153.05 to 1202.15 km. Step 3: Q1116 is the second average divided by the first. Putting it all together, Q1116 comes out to 1.21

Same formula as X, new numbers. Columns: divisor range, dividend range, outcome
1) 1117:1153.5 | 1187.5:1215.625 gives 1.01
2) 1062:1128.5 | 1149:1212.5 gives 1.12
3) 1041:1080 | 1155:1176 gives 1.19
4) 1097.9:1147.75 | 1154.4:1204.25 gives 1.04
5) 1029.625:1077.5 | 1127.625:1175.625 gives 1.19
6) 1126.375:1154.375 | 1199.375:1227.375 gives 0.99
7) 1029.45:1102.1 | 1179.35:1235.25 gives 1.18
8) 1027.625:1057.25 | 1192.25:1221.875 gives 1.19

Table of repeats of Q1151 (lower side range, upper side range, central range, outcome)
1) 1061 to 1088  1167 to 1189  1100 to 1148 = -3.0 km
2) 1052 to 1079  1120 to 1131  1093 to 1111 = 0.3 km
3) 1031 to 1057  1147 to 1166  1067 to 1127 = 1.2 km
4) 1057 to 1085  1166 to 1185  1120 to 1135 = -1.7 km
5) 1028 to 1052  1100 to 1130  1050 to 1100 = 2.7 km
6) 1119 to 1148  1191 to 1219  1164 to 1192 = 0.1 km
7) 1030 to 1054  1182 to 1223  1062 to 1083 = 1.2 km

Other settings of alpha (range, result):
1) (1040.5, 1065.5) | 18.8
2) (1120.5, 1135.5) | 23.2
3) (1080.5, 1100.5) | 20.1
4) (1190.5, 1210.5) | 22.9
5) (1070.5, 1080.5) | 18.1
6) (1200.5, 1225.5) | 22.5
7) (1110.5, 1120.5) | 21.3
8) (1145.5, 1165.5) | 22.6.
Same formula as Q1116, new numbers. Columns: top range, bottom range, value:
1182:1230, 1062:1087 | 1.21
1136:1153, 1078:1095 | 1.15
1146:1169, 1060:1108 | 1.15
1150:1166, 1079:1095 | 1.16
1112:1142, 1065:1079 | 1.19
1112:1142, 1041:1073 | 1.18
